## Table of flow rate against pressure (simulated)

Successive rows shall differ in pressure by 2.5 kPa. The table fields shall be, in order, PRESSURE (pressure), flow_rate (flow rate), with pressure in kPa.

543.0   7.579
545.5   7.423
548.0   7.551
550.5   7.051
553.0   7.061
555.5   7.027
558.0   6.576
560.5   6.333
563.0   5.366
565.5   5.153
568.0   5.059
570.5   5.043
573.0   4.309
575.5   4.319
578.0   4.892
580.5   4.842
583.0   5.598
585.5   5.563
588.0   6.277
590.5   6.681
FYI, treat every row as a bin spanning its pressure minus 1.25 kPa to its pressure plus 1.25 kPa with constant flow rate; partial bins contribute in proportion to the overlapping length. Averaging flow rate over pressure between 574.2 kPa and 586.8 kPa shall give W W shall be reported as 5.04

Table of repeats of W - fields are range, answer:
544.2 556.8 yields 7.22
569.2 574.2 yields 4.68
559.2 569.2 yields 5.49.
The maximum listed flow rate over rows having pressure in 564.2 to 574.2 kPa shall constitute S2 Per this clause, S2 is 5.153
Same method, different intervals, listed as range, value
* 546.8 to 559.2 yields 7.551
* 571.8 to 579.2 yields 4.892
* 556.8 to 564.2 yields 6.576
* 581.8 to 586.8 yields 5.598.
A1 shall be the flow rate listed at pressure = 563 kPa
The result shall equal 5.366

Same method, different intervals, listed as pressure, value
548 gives 7.551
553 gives 7.061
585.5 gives 5.563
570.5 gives 5.043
